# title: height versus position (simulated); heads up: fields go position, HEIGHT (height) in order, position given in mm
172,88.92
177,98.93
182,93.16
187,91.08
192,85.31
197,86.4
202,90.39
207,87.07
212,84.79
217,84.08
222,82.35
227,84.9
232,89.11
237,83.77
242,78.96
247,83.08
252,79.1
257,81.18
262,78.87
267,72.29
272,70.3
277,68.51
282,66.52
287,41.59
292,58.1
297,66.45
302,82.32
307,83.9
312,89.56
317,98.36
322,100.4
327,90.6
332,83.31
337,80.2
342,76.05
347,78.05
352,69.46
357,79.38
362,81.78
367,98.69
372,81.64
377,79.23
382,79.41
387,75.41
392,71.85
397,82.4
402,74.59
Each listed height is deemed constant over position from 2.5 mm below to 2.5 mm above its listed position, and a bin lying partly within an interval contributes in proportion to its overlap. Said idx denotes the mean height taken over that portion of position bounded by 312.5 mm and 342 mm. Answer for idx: 89.3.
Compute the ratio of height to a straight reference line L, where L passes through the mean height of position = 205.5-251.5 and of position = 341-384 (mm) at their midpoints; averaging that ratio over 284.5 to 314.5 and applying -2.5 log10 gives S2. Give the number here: 0.168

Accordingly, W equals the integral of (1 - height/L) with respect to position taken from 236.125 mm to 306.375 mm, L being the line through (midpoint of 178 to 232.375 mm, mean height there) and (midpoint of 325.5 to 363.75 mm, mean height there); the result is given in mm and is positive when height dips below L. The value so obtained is 9.6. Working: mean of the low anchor 87.4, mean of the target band 72.3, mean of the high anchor 79.5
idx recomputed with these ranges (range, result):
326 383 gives 81.3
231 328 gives 77.8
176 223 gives 88.2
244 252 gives 81.6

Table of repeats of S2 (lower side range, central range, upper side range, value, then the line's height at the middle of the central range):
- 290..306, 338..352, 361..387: 0.04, 78.6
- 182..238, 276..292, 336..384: 0.40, 83.6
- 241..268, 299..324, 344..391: -0.14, 79.7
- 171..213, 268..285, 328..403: 0.24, 84.9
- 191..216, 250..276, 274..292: -0.15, 66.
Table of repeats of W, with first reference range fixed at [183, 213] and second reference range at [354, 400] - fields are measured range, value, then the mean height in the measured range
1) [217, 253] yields 1.33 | 83.3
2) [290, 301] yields 2.47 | 65.2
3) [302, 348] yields -2.11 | 86.8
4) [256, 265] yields 0.64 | 79.4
